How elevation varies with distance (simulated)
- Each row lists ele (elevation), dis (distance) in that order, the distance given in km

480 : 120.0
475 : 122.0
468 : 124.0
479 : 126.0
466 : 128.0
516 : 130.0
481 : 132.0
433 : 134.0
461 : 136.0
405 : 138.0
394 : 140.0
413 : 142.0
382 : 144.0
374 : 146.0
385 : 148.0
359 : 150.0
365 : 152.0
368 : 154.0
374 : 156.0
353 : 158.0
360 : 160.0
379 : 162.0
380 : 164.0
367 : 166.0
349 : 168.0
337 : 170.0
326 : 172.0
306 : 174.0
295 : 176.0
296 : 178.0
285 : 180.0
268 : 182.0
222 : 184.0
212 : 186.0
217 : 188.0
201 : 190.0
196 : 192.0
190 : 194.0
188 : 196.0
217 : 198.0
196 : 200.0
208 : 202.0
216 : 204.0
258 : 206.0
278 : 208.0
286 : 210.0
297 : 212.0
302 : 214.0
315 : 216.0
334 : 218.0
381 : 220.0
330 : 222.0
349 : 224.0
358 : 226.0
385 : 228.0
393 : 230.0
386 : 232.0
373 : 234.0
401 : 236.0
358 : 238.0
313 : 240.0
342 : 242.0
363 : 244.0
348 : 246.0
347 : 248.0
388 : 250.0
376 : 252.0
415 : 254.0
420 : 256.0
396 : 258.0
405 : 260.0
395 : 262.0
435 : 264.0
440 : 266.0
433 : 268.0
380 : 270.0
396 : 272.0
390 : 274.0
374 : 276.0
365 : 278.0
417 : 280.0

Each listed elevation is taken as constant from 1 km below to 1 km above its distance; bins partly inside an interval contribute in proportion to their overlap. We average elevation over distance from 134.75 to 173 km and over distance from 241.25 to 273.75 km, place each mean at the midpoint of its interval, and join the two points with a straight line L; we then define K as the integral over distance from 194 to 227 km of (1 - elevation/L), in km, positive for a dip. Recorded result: 9.08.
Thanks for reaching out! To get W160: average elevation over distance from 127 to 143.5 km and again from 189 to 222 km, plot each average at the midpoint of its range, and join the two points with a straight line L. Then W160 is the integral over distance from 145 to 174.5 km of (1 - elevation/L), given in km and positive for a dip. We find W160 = 1.4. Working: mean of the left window 444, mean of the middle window 360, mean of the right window 256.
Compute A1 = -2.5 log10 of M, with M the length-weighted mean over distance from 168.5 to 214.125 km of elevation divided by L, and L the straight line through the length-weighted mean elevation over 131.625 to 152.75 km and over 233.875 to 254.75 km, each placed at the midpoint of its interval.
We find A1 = 0.46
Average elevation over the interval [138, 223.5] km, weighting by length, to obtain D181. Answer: 305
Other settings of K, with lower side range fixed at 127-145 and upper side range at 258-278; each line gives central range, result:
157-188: 8.44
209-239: 4.69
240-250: 1.44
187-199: 6.29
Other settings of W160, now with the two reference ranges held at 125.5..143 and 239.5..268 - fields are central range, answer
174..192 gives 7.4 km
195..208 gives 6.1 km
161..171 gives 1.6 km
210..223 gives 2.7 km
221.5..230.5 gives 0.9 km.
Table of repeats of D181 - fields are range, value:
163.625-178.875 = 330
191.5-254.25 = 315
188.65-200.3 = 199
